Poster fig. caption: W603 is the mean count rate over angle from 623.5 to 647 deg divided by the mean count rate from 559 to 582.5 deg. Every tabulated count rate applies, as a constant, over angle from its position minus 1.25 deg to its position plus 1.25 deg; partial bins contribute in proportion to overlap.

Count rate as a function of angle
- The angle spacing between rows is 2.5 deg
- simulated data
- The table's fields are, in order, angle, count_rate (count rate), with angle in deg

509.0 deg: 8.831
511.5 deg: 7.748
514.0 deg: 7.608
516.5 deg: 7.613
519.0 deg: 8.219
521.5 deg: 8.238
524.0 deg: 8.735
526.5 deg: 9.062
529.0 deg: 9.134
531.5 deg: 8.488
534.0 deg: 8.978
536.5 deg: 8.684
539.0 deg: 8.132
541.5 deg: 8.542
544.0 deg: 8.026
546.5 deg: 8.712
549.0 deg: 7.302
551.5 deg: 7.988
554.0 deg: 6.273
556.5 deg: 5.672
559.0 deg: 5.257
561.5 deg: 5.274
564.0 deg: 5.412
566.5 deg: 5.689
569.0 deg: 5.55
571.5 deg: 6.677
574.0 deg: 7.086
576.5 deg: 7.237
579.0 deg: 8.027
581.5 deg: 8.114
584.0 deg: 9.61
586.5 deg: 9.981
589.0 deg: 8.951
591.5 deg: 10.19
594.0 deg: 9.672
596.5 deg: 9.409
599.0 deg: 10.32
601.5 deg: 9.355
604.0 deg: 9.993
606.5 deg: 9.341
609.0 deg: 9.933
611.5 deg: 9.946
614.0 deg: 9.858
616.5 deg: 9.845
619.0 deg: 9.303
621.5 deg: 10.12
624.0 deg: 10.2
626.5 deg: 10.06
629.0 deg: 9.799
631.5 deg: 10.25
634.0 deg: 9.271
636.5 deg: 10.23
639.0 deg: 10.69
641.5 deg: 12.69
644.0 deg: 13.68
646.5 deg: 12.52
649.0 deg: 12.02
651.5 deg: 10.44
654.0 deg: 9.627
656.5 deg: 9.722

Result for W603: 1.68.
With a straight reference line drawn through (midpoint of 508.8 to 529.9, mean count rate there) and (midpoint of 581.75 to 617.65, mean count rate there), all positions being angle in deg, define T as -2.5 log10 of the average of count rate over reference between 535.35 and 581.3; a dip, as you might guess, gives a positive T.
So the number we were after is 0.269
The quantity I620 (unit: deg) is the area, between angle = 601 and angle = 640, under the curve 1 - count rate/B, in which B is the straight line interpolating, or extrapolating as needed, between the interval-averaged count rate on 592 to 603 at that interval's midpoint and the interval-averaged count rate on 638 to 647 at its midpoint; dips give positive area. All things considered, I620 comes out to 4.2 deg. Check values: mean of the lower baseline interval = 9.73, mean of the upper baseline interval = 12.4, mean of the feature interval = 9.89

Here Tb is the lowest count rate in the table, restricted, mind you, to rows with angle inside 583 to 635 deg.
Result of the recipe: 8.951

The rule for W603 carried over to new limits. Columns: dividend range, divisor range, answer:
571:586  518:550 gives 0.94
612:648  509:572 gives 1.41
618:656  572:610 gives 1.18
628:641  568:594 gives 1.24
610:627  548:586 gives 1.45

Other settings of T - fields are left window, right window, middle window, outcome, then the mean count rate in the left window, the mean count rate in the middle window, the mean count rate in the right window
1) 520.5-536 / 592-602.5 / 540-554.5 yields 0.15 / 8.78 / 7.89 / 9.73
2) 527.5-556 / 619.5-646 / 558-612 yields 0.15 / 8.15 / 8.22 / 10.7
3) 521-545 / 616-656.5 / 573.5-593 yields 0.11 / 8.62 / 8.72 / 10.7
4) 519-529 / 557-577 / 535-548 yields -0.11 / 8.68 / 8.41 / 5.96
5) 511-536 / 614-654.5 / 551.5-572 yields 0.49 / 8.41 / 5.83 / 10.7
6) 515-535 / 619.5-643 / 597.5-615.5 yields 0.01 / 8.54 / 9.82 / 10.4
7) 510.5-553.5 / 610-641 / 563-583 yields 0.32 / 8.27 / 6.78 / 10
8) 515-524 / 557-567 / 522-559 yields -0.18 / 8.11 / 8.03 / 5.41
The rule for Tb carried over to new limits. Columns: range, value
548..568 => 5.257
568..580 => 5.55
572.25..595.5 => 7.086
